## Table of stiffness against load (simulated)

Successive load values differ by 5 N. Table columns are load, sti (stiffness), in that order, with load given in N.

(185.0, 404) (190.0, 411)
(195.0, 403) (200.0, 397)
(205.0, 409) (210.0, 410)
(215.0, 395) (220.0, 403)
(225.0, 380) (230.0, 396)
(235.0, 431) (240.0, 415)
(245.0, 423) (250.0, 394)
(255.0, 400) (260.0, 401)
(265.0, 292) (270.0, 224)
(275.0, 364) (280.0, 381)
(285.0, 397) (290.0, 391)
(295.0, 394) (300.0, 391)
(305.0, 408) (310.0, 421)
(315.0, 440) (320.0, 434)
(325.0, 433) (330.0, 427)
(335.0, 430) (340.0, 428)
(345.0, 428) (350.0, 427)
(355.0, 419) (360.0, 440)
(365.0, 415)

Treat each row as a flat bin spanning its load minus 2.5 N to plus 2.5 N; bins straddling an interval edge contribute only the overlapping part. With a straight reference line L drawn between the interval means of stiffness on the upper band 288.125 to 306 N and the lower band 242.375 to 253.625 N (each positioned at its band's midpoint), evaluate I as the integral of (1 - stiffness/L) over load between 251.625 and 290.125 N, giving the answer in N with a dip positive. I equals 4.49 N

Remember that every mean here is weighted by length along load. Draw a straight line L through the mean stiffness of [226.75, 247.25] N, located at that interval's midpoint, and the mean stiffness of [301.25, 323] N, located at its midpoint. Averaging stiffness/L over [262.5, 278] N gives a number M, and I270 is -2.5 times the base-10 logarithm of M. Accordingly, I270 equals 0.377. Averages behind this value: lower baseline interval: 415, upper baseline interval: 424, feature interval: 296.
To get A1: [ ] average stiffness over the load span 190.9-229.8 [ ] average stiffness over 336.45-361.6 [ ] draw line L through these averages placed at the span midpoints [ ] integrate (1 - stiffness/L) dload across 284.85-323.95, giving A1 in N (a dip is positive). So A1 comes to 0.7 N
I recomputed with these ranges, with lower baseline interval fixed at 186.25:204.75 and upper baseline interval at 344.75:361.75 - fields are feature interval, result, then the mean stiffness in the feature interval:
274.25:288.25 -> 1.1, 383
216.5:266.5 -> 1.9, 396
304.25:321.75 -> -0.2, 427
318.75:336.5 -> -0.3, 431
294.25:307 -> 0.7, 398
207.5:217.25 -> 0.1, 403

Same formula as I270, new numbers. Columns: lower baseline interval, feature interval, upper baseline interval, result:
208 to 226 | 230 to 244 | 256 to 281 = -0.12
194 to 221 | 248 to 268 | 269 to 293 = 0.02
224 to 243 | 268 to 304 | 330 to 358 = 0.14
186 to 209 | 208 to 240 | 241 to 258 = 0.01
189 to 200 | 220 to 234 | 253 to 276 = -0.07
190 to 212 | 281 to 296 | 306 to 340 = 0.08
